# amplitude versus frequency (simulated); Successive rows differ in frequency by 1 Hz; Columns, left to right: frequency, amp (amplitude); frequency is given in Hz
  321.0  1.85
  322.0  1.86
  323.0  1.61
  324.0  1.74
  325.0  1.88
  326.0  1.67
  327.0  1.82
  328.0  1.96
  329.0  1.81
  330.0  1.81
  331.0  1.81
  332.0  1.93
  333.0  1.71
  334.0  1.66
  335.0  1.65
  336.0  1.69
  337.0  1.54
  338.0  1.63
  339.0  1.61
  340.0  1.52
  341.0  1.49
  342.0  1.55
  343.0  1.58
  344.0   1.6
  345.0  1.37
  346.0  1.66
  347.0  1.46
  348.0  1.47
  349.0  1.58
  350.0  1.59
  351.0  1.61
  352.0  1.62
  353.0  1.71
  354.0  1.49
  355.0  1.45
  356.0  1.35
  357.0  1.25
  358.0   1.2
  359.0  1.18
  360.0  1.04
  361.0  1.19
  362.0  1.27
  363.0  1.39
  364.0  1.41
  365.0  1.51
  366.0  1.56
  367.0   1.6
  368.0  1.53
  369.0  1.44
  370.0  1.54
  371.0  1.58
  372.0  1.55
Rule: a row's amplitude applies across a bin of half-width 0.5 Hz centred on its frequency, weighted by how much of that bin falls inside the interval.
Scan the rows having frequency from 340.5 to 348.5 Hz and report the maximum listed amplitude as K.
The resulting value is 1.66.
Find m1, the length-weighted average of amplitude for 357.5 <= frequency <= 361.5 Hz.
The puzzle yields 1.15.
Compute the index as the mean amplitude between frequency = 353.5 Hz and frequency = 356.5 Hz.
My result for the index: 1.43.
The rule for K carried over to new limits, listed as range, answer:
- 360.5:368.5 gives 1.6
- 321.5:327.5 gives 1.88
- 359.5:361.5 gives 1.19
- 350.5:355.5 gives 1.71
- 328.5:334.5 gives 1.93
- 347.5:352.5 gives 1.62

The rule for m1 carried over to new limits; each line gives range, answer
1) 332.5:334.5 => 1.69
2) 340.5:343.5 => 1.54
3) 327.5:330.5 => 1.86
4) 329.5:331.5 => 1.81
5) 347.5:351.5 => 1.56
